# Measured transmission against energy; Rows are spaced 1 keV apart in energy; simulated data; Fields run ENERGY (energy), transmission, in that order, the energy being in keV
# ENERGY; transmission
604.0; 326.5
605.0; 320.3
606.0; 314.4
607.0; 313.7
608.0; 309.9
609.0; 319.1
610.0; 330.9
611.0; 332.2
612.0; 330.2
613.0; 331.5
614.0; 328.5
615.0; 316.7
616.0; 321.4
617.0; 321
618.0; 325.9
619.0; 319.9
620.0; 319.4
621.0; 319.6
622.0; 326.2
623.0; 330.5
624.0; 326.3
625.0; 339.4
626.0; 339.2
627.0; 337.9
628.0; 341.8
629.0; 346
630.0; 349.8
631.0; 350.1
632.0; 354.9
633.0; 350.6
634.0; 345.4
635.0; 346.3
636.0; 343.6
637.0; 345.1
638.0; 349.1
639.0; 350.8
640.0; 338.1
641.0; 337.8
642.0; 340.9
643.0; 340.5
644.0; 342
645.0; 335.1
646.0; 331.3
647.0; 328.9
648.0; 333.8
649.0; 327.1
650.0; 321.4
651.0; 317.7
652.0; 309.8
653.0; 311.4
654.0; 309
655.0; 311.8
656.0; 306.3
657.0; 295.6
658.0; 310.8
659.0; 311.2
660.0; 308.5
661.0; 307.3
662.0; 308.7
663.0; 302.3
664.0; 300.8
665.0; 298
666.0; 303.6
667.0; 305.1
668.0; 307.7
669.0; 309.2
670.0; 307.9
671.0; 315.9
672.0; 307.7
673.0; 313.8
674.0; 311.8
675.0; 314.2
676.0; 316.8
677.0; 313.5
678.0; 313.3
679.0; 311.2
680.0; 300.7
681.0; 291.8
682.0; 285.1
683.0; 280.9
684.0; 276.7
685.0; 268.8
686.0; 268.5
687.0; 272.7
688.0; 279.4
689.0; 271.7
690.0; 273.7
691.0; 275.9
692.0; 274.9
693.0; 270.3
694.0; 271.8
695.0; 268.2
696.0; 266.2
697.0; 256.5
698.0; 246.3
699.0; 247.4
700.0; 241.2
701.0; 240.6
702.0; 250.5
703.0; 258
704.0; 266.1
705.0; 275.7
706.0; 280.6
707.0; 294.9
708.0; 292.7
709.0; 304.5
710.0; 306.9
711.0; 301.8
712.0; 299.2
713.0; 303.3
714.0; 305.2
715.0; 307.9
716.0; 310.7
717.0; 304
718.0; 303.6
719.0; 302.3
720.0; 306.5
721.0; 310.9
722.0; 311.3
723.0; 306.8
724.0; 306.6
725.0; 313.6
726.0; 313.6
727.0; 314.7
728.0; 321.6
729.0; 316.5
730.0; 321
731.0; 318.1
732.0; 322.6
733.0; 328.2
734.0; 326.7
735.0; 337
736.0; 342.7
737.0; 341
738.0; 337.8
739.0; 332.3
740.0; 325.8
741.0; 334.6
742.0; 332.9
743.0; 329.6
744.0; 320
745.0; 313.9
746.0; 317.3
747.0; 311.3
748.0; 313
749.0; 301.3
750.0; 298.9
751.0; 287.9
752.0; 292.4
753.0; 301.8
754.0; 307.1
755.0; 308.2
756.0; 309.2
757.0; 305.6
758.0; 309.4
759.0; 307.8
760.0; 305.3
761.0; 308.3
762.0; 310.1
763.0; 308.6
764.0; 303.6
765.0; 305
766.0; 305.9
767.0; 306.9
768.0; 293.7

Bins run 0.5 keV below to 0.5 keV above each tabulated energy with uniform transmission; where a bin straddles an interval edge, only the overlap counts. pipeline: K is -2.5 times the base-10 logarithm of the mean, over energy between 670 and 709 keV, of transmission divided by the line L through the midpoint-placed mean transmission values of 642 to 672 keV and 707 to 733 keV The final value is 0.11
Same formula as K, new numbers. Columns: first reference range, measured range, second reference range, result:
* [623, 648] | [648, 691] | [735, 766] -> 0.11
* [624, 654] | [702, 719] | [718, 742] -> 0.11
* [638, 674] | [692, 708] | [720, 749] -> 0.21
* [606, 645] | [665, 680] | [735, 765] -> 0.06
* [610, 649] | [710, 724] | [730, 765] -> 0.05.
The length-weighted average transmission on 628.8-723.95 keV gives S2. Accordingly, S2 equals 304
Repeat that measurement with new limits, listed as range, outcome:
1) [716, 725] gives 307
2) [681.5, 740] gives 294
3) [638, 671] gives 318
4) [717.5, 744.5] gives 321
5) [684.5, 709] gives 268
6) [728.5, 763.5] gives 317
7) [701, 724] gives 295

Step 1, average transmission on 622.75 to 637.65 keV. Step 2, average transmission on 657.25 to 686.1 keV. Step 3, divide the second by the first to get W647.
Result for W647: 0.9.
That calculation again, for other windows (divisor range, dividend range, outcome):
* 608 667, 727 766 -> 0.97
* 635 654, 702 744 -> 0.93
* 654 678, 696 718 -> 0.91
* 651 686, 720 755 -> 1.04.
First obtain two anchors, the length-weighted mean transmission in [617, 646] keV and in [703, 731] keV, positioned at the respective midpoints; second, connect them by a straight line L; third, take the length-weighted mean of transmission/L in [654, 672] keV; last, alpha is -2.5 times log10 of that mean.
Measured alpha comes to 0.065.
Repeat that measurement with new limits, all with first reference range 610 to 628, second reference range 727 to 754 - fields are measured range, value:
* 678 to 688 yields 0.14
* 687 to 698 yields 0.20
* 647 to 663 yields 0.04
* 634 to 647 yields -0.05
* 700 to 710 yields 0.18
